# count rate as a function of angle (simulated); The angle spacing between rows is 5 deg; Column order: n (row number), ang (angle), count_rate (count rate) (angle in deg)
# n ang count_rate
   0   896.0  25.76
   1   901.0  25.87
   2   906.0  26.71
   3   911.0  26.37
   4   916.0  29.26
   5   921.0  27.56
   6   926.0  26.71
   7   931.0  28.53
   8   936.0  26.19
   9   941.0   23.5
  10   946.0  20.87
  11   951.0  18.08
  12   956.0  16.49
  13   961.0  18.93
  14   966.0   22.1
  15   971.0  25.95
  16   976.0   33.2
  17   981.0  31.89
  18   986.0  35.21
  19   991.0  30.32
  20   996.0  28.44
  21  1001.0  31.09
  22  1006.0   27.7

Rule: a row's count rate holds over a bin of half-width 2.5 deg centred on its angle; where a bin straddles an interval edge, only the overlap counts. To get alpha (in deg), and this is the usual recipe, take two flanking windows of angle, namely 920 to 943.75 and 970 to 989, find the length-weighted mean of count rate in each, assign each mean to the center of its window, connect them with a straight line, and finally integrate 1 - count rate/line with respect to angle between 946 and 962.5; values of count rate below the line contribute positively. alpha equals 6.1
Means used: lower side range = 26.4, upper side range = 32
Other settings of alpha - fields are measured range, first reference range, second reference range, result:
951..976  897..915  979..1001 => 6.8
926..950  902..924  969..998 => 3.4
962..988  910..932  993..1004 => 0.2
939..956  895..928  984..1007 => 5.0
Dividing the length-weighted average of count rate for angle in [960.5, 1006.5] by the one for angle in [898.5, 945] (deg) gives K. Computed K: 1.1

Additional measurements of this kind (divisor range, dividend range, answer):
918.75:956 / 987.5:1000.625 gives 1.26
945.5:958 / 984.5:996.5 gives 1.73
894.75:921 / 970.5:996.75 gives 1.17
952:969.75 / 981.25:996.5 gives 1.63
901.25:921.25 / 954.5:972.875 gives 0.77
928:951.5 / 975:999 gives 1.32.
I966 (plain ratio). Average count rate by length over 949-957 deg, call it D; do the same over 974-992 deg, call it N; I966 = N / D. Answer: 1.9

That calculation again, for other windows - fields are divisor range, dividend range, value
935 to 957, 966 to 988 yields 1.45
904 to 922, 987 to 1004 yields 1.10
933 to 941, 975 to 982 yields 1.28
